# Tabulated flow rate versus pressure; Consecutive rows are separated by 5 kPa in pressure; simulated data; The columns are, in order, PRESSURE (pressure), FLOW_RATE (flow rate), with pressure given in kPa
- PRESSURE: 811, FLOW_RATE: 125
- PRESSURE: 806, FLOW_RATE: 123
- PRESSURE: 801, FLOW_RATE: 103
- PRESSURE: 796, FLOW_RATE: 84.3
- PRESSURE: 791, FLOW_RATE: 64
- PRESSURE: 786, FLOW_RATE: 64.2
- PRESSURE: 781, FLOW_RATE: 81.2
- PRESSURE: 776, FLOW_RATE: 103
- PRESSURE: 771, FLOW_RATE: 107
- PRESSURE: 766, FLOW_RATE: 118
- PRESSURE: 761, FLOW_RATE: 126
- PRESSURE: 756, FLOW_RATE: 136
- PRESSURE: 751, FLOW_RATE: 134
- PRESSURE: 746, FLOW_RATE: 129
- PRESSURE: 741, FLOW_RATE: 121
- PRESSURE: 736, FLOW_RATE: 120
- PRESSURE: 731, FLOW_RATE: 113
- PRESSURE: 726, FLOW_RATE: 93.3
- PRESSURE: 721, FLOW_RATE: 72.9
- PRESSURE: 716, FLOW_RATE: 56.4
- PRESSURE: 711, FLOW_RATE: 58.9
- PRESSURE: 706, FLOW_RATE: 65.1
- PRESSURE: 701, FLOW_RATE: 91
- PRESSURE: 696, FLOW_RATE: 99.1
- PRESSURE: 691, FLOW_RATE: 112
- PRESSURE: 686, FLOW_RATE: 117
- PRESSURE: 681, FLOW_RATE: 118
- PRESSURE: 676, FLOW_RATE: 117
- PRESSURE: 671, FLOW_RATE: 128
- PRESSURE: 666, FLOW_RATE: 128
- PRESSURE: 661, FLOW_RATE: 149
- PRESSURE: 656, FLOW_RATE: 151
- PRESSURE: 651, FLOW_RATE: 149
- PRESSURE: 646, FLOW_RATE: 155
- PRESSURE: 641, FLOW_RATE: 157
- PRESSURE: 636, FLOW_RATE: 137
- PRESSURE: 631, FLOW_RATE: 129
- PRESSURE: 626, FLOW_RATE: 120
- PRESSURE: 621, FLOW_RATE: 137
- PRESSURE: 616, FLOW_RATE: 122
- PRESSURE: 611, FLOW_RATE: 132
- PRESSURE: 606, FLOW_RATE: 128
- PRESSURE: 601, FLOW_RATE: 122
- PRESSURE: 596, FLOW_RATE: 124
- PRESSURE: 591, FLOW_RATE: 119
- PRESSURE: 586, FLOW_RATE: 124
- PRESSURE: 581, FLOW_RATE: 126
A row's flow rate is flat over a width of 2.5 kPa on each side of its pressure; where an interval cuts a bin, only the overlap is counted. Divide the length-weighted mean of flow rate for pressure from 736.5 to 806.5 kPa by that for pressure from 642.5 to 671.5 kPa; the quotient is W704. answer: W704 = 0.74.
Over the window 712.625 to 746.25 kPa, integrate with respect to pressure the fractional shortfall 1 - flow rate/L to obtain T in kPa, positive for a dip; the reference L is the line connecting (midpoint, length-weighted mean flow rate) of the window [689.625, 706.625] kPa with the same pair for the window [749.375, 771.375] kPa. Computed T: 3.9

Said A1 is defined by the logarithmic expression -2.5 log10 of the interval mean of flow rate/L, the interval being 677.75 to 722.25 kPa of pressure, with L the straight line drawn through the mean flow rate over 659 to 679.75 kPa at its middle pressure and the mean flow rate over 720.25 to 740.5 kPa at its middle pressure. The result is 0.308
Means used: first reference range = 129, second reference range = 104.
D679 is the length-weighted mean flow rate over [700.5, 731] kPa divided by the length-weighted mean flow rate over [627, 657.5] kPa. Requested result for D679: 0.52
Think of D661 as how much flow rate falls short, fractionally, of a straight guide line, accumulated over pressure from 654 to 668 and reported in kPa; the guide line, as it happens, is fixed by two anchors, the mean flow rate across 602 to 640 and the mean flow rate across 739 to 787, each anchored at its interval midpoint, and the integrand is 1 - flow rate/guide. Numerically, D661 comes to -2.0 kPa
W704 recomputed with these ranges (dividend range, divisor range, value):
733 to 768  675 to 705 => 1.19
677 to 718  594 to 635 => 0.72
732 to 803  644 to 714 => 0.92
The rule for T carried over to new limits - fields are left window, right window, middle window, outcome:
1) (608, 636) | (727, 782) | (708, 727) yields 8.2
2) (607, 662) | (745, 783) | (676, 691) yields 1.6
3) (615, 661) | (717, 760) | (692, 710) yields 5.6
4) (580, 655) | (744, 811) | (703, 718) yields 7.2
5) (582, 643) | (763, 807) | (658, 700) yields -1.7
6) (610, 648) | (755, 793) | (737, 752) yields -2.8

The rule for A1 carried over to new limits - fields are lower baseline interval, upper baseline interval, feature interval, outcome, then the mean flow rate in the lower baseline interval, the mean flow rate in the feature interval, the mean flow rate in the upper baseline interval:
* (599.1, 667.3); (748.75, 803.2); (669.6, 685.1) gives 0.054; 137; 120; 102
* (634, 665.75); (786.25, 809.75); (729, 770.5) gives -0.125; 148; 124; 92.4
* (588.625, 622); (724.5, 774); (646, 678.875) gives -0.121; 126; 138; 120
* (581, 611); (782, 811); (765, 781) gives -0.104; 124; 104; 90.6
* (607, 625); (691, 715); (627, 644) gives -0.181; 129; 140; 80.6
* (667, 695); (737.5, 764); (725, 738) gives 0.144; 118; 110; 129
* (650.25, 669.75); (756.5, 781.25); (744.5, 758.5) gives -0.144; 143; 133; 112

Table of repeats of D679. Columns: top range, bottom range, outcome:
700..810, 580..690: 0.75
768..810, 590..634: 0.73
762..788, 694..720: 1.32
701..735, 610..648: 0.58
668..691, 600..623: 0.93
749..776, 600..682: 0.91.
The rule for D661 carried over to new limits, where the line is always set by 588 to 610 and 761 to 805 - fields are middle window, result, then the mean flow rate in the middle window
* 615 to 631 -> -1.0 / 127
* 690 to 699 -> 0.4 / 104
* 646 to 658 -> -3.7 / 151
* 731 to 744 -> -2.3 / 119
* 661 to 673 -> -2.1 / 132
